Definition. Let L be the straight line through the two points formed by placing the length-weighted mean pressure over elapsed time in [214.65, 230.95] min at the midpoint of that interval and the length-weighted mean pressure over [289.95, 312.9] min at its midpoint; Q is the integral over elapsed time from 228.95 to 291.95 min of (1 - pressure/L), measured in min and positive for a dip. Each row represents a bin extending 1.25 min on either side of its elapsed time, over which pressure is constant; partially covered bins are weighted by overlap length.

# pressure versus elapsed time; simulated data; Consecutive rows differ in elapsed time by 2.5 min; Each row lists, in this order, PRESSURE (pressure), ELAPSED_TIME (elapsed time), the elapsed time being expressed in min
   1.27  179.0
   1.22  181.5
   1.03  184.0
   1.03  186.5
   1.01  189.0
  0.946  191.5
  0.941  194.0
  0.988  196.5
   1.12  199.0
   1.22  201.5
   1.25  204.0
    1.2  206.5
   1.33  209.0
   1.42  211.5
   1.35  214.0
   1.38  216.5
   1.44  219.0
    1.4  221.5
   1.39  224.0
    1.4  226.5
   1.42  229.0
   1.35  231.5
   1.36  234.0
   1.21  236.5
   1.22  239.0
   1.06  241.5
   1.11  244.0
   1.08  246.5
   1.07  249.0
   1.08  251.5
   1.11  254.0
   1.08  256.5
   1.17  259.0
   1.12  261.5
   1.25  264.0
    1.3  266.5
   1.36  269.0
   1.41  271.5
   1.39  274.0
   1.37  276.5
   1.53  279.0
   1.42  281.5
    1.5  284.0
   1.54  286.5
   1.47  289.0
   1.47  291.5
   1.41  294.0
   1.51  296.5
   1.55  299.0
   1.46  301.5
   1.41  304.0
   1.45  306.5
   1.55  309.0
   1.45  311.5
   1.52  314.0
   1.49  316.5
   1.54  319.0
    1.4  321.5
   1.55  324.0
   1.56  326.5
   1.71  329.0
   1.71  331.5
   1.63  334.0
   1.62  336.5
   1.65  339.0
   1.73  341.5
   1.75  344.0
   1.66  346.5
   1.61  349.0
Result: 6.8 min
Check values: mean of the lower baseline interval 1.4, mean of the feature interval 1.28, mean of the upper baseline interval 1.47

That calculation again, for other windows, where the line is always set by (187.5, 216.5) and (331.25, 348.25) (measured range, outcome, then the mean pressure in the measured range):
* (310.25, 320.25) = 0.54 min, 1.5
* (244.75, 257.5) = 2.50 min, 1.09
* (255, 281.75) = 2.12 min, 1.3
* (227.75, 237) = -0.47 min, 1.35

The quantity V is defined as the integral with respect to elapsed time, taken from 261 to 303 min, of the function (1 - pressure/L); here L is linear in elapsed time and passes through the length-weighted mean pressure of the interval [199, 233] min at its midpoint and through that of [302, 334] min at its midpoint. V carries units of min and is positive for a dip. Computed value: 1.3 min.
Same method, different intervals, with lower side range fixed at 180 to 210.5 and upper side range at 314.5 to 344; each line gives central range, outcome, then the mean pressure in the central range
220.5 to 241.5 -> -1.45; 1.33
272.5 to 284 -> -0.15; 1.44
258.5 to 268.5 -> 1.01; 1.22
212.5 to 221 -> -1.44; 1.39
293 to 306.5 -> 0.25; 1.47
